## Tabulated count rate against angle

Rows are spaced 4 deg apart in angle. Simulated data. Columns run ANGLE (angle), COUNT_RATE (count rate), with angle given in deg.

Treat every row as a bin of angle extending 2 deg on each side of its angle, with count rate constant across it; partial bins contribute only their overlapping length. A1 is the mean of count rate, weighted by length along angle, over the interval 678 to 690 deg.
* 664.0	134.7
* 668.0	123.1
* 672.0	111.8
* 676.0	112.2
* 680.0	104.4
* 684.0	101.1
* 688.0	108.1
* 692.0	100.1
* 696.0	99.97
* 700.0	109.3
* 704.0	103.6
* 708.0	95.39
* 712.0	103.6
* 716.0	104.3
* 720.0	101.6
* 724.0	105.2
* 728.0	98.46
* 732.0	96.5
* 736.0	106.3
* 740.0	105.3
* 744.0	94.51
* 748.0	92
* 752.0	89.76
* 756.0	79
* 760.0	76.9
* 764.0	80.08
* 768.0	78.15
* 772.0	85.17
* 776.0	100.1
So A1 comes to 105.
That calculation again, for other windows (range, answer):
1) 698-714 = 103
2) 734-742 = 106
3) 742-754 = 92.1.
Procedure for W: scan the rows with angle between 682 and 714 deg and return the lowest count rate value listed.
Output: 95.39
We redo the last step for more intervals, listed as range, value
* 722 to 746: 94.51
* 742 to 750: 92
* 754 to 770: 76.9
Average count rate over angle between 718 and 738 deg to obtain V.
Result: 102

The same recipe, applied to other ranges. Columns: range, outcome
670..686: 107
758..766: 78.5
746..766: 83.5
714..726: 104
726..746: 100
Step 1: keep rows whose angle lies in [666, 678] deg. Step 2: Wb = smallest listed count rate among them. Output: 111.8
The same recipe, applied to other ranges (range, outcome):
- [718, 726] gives 101.6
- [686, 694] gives 100.1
